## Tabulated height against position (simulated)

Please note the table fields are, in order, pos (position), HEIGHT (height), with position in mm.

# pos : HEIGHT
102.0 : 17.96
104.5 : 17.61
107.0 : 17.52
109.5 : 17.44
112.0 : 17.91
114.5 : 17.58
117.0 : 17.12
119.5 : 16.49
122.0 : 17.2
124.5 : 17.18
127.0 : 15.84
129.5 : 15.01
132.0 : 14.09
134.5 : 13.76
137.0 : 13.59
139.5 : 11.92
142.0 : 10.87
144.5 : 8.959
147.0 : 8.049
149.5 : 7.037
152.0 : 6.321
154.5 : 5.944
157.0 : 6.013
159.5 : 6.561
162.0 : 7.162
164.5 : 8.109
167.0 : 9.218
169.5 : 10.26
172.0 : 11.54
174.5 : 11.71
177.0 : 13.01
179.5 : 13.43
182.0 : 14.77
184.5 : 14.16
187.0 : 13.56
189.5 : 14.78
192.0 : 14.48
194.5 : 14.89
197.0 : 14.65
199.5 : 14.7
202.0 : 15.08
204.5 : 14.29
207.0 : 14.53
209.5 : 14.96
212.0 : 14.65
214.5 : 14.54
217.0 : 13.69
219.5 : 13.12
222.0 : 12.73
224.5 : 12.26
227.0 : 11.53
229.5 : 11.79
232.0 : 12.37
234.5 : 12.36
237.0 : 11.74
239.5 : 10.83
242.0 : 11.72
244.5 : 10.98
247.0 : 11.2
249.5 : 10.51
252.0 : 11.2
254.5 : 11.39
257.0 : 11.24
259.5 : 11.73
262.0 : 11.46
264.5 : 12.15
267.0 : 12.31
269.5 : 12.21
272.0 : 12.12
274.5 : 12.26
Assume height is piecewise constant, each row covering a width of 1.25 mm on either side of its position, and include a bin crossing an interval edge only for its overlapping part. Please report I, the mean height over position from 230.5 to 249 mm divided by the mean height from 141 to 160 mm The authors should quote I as 1.5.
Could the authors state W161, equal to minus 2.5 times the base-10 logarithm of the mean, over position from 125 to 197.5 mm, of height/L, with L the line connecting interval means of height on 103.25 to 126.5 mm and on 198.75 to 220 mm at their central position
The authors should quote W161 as 0.357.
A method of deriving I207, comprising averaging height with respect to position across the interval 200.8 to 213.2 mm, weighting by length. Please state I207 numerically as 14.7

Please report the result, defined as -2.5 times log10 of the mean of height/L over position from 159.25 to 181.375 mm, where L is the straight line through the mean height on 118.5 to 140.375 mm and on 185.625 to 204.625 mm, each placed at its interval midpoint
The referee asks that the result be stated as 0.38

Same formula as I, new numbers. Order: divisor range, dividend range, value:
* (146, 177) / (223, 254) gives 1.38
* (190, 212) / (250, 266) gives 0.78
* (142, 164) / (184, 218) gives 2.00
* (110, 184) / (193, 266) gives 1.06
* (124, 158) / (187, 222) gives 1.32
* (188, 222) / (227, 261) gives 0.80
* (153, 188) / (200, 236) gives 1.30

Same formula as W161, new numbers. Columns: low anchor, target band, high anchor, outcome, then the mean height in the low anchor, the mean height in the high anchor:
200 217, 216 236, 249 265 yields 0.08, 14.6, 11.4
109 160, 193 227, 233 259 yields -0.19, 12.6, 11.3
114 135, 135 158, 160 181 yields 0.45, 16.1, 10.5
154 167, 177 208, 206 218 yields -0.24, 7.04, 14.5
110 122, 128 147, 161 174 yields 0.14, 17.3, 9.44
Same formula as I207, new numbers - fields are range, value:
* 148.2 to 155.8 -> 6.44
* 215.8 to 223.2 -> 13.2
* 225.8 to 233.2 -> 11.9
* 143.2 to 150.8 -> 8.02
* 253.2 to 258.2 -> 11.3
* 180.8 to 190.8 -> 14.3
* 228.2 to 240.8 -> 11.8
